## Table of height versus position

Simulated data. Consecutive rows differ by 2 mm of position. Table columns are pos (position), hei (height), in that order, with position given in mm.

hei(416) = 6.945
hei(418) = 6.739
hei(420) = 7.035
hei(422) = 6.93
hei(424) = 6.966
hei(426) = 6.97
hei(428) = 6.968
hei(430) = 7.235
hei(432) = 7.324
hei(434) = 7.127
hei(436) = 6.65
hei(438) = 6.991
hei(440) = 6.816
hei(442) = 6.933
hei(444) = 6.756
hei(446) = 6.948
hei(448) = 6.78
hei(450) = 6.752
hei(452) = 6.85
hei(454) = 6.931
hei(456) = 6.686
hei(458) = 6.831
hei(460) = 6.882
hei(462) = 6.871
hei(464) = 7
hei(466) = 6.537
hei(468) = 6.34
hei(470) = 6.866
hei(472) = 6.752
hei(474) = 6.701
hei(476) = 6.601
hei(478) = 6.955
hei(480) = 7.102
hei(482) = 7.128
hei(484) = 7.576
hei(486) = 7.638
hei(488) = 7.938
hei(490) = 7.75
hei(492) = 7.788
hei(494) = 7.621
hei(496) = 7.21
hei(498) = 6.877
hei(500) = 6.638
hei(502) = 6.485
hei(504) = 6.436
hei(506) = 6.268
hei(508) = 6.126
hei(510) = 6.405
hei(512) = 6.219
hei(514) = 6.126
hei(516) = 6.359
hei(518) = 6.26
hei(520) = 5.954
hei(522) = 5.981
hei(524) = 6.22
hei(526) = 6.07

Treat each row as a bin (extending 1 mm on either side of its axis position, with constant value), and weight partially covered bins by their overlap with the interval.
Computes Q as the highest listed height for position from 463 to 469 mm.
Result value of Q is 7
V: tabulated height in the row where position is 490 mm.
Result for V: 7.75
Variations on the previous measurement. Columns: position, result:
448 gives 6.78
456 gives 6.686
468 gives 6.34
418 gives 6.739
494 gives 7.621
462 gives 6.871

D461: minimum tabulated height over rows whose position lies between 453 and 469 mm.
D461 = 6.34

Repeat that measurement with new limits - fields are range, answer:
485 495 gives 7.621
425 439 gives 6.65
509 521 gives 5.954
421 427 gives 6.93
